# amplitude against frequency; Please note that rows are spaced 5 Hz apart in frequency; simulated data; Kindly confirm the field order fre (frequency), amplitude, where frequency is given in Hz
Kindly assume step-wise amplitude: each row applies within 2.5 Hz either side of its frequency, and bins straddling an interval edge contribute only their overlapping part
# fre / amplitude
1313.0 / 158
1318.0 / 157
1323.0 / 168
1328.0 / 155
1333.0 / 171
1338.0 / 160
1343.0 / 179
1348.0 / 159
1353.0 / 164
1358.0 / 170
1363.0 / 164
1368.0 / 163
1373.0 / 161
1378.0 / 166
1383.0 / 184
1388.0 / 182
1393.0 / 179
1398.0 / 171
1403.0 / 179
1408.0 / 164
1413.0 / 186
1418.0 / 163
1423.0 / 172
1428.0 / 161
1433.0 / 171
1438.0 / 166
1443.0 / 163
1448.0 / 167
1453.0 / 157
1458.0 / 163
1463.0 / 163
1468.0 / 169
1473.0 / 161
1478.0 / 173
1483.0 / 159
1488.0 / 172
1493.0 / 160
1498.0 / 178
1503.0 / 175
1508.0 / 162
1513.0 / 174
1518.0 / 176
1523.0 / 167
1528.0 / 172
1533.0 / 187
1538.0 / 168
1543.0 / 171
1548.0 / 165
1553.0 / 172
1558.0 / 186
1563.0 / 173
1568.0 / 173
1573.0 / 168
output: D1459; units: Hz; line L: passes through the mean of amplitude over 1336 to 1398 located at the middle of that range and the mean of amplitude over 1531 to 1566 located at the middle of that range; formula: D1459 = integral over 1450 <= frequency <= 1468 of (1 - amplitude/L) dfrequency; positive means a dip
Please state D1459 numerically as 1.0 Hz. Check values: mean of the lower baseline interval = 169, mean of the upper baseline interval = 174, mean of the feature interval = 162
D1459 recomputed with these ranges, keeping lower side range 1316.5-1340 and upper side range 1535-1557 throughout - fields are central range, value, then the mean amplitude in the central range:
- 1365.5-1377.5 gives 0.1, 163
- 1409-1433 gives -0.6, 170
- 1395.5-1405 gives -0.6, 175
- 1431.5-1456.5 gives 0.3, 164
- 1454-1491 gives 0.6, 165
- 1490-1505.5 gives -0.2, 171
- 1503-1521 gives -0.2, 171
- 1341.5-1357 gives -0.3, 167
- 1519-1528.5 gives 0.0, 170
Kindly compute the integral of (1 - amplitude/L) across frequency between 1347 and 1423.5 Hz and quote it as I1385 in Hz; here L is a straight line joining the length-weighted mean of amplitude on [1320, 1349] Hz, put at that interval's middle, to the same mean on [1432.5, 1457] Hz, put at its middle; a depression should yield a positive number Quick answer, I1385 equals -2.66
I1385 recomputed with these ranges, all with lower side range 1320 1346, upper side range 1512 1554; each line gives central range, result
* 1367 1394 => -0.8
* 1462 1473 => 0.3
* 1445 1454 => 0.4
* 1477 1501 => 0.4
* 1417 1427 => 0.1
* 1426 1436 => 0.2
